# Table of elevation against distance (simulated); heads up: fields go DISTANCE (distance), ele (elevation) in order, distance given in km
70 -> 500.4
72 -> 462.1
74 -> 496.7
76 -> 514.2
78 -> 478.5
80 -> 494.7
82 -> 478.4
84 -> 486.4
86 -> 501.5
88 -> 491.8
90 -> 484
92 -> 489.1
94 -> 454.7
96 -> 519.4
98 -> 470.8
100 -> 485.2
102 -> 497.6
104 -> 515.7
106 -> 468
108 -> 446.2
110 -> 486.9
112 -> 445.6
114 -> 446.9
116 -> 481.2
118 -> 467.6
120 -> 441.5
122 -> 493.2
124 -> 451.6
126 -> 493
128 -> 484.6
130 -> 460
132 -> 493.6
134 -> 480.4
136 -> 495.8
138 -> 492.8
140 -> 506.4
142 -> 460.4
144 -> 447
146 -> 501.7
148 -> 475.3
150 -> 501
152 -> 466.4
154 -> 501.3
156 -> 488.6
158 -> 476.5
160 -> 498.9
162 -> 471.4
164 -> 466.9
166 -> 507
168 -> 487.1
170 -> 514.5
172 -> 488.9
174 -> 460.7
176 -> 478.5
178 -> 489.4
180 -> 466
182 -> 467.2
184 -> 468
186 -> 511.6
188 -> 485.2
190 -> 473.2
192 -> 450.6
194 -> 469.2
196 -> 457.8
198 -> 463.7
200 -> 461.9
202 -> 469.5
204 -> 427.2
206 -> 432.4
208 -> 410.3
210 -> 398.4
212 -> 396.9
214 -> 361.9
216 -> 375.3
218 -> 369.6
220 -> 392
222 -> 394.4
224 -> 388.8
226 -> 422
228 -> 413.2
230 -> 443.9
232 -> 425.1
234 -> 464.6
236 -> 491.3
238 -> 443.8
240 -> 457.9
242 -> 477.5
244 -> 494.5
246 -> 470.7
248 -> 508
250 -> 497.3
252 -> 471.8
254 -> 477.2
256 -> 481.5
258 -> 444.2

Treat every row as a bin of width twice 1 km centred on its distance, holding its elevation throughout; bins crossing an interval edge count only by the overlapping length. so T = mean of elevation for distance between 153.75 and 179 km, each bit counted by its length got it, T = 486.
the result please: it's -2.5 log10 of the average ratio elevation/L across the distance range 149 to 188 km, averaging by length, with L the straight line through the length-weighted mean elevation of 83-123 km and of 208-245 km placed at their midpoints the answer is -0.08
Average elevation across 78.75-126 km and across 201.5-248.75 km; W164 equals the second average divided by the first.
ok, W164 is 0.90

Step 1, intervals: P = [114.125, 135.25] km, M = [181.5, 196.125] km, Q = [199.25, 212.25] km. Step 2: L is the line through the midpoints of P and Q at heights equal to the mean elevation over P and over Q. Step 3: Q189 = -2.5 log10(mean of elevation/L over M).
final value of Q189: -0.08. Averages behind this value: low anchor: 474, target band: 474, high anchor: 429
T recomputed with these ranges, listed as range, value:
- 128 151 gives 483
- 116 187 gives 482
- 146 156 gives 488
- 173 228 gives 438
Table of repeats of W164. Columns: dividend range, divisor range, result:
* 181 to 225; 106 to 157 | 0.91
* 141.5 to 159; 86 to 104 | 0.98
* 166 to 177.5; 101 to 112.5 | 1.02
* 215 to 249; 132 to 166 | 0.90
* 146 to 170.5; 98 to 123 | 1.03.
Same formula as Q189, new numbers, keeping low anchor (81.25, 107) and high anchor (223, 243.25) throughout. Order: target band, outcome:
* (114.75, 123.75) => 0.03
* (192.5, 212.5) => 0.03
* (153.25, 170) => -0.05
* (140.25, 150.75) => -0.02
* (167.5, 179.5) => -0.05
